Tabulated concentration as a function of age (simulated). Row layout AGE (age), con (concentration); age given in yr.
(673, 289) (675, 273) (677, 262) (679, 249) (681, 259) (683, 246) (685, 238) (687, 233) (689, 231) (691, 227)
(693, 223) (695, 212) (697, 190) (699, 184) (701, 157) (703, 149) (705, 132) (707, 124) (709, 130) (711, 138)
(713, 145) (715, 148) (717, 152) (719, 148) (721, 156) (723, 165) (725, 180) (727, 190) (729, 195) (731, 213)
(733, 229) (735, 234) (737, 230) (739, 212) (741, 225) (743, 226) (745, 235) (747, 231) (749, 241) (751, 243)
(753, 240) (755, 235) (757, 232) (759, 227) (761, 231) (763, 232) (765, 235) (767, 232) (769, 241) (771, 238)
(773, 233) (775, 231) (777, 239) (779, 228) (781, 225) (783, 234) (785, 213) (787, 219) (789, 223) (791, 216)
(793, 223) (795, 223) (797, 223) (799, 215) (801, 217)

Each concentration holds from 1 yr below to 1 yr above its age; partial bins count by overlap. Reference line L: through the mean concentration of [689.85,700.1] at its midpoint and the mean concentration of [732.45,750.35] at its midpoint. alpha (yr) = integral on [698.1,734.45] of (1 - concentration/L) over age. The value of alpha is 9.0 yr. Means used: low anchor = 207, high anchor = 229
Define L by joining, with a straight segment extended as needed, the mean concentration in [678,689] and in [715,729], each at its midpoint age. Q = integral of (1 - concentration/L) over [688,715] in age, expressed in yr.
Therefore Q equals 4.9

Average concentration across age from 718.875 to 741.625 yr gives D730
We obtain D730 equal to 200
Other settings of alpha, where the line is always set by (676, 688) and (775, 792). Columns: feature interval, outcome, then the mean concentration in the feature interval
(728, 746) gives 1.0 yr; 222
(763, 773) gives -0.3 yr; 236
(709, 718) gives 3.6 yr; 144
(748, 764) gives -0.3 yr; 235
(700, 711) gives 4.7 yr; 138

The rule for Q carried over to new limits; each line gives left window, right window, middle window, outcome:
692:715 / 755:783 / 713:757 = -1.9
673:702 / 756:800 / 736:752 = -0.1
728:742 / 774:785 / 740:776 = -1.4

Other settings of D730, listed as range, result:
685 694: 230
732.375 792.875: 230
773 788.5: 227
